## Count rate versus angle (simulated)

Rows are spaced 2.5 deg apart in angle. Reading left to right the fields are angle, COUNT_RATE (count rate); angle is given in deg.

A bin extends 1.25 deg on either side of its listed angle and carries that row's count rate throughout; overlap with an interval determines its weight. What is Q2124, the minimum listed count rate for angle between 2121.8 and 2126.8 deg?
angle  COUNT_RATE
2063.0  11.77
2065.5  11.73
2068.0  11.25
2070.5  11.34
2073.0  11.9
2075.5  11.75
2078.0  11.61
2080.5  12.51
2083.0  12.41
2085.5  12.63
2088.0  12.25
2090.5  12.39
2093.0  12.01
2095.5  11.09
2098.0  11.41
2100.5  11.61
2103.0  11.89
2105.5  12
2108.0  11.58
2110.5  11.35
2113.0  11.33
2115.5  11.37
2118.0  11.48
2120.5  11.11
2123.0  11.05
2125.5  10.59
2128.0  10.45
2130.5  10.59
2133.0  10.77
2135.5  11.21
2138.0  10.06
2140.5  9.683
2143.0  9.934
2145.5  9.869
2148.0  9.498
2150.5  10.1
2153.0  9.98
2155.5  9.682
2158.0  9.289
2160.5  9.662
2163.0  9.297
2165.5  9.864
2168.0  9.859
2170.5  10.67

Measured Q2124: 10.59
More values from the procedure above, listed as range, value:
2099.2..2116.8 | 11.33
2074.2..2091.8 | 11.61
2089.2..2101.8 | 11.09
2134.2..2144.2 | 9.683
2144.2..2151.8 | 9.498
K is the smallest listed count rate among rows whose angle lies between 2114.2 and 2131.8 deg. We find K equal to 10.45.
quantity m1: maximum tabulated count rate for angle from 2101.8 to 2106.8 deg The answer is 12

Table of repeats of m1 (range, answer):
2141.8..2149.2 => 9.934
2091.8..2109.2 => 12.01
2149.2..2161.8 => 10.1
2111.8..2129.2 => 11.48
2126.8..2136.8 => 11.21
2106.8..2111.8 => 11.58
